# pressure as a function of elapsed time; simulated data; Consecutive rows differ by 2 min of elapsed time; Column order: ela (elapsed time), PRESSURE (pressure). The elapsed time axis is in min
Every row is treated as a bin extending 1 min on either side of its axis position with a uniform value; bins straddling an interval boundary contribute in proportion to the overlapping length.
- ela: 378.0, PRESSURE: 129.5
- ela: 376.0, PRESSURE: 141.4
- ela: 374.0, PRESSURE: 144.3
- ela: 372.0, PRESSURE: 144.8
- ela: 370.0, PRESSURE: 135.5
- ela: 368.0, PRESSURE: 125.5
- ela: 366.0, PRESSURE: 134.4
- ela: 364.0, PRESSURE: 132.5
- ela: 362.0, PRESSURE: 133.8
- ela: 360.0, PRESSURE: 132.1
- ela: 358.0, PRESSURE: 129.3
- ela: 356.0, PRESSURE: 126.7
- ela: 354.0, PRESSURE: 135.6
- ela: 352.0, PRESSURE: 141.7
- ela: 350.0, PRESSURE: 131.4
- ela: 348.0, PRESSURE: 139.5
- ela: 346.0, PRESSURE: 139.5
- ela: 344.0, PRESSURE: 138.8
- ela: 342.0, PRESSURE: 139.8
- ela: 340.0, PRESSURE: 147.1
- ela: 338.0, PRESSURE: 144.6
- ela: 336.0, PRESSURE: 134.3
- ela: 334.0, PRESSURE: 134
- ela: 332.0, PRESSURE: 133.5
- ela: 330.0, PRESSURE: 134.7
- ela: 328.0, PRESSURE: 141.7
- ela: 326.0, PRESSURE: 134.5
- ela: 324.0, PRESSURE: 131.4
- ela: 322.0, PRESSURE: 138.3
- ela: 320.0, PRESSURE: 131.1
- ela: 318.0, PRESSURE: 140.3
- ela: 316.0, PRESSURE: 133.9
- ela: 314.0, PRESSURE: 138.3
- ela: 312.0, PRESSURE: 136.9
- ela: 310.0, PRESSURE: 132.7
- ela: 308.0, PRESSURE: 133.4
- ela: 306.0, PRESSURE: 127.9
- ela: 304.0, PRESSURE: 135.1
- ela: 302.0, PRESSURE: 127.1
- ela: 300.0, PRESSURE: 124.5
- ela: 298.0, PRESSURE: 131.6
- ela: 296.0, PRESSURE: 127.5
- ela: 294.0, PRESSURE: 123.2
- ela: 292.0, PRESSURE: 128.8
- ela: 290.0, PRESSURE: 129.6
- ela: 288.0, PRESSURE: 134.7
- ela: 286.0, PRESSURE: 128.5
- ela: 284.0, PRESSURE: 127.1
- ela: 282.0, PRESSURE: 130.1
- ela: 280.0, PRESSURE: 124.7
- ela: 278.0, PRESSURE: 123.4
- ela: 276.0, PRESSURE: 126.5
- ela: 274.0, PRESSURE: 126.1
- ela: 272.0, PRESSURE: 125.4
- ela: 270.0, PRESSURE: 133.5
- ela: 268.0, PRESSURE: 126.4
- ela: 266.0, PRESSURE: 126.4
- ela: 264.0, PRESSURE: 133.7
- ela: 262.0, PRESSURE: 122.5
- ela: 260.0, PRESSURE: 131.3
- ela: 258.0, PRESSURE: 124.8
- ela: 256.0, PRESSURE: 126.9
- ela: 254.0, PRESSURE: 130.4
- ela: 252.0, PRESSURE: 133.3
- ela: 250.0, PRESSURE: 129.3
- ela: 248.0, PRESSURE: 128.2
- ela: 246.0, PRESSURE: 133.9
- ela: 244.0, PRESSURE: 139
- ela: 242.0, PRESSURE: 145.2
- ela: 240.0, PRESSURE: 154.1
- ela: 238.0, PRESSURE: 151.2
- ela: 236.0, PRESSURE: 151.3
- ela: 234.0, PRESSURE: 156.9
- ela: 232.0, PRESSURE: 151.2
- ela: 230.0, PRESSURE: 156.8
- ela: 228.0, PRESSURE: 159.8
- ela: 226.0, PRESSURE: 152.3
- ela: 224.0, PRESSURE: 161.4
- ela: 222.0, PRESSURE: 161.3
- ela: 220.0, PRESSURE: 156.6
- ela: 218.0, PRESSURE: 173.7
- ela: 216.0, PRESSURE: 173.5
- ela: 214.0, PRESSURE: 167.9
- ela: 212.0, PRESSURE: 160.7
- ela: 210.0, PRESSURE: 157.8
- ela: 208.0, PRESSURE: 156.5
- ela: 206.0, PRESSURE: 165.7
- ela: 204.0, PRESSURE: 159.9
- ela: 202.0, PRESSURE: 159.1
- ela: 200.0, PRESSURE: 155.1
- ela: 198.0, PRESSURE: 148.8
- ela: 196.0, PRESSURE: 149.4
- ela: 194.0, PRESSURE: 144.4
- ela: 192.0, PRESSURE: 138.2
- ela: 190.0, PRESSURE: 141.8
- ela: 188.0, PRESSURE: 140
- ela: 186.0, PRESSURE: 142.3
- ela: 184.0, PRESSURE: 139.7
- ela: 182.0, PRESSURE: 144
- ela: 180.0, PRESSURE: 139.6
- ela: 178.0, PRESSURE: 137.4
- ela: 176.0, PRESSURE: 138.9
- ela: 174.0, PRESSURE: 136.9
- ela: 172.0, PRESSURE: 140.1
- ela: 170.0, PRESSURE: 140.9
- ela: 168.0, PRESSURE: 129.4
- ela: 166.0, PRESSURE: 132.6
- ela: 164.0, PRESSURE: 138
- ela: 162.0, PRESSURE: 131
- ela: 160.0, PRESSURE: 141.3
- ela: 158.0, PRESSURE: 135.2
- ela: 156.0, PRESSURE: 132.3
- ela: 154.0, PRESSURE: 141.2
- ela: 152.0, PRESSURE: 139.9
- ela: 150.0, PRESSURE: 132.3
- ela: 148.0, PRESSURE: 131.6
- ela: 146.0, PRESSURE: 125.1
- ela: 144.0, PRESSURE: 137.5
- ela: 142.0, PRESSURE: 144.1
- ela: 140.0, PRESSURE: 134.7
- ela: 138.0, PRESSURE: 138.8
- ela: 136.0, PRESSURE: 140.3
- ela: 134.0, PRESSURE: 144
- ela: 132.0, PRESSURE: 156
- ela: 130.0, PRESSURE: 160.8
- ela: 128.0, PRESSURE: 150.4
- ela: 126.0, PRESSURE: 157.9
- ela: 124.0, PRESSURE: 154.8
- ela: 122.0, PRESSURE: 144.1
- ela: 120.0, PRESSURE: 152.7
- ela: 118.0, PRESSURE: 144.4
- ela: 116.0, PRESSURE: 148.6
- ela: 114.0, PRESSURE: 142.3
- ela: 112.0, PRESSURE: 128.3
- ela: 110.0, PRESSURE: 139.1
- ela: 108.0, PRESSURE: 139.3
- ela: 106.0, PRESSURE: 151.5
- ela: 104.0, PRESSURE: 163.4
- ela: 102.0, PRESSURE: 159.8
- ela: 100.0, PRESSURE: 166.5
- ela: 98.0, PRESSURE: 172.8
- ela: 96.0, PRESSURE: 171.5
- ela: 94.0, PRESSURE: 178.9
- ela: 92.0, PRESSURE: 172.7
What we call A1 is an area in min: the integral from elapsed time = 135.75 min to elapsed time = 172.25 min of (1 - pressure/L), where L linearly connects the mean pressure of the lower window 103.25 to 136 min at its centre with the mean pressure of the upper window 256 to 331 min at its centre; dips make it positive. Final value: 2.21 min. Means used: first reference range 148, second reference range 130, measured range 136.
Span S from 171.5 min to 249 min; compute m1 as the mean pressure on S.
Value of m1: 151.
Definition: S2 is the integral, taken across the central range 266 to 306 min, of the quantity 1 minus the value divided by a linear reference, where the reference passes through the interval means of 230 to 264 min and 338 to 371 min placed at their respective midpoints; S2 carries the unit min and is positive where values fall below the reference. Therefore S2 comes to 2.7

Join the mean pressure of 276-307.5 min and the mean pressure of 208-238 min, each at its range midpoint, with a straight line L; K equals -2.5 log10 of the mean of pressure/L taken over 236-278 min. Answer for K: 0.09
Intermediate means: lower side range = 160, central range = 133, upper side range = 128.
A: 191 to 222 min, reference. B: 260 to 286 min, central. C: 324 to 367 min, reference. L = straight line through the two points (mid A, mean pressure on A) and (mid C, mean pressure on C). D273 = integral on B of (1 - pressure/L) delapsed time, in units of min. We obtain 3.5 min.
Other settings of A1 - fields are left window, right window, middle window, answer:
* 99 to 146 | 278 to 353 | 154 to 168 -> 0.92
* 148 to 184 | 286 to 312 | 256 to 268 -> 0.39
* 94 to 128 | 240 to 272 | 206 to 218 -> -2.29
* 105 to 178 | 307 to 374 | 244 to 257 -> 0.68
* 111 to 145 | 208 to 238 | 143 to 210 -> 4.98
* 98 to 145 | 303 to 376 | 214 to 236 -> -2.76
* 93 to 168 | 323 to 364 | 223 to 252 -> -1.32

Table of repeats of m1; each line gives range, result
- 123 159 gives 142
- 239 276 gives 132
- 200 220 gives 163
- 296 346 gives 135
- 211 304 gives 139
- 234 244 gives 150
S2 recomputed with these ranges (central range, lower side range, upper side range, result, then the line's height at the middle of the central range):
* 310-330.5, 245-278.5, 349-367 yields -0.74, 131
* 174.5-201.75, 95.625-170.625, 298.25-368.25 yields -0.31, 142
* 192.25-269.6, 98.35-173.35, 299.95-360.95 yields -4.54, 139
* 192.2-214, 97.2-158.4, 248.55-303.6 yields -3.03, 137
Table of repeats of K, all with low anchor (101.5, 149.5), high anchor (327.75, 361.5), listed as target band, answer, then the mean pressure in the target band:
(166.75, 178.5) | 0.05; 137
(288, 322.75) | 0.05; 132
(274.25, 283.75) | 0.11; 126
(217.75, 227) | -0.13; 160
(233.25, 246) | -0.06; 148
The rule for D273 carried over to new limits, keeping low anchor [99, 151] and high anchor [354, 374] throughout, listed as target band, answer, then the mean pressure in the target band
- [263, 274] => 0.76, 129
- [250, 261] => 0.77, 129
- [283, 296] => 0.82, 129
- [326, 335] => -0.04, 136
